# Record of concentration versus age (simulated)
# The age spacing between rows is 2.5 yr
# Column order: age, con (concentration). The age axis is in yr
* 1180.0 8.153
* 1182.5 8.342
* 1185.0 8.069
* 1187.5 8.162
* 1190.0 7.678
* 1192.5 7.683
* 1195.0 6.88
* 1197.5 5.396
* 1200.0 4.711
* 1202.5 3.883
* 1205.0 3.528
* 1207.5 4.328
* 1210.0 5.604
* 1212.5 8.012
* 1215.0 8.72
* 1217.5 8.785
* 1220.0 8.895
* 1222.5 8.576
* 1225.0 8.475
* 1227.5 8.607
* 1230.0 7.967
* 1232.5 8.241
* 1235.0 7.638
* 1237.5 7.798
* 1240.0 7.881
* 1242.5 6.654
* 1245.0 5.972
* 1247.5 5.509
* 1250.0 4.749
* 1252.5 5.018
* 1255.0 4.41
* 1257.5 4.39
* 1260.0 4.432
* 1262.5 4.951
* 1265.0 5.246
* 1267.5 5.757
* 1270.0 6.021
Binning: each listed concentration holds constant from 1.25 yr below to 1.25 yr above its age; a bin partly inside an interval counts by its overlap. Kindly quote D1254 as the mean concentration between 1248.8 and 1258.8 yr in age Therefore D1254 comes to 4.64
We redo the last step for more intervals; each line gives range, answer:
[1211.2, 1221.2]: 8.59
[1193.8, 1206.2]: 4.88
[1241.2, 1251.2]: 5.74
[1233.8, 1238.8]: 7.72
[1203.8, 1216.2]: 6.04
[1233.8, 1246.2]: 7.19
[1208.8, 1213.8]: 6.84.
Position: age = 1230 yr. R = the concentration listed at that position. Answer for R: 7.967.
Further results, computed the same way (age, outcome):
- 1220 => 8.895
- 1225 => 8.475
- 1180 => 8.153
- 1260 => 4.432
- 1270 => 6.021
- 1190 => 7.678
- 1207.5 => 4.328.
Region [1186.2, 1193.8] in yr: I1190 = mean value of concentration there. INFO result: 7.84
